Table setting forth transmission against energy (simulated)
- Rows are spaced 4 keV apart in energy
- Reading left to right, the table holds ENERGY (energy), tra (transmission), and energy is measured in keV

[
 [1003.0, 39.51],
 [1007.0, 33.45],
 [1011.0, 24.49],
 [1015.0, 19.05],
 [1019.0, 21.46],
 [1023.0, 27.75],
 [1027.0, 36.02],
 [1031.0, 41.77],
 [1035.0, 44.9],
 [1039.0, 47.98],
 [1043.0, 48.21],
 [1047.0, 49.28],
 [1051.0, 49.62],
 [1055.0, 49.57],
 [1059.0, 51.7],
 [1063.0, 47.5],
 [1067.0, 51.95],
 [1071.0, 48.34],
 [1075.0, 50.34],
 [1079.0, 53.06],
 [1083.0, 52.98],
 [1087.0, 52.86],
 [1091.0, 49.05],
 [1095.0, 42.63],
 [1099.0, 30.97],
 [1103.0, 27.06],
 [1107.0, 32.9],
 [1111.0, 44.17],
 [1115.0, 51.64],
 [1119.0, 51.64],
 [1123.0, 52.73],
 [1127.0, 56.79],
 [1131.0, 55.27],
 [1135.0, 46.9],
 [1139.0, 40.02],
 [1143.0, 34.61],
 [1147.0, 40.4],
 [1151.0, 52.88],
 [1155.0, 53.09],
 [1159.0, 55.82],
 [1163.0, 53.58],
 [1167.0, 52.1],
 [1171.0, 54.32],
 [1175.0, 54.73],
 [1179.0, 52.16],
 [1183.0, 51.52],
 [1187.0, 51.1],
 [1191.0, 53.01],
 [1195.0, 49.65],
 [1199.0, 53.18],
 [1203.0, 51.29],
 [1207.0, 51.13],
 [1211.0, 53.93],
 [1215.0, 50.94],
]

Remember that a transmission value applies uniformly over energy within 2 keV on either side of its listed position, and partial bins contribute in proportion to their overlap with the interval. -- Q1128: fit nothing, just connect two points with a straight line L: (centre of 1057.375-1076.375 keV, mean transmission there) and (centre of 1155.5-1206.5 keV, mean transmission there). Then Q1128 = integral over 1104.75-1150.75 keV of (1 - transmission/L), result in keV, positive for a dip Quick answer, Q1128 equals 4.6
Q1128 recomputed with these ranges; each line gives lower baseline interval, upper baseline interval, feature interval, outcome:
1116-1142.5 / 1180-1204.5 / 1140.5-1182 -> 0.4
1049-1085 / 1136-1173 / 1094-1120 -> 5.2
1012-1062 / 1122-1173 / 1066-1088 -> -3.9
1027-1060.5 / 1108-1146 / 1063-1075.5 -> -0.7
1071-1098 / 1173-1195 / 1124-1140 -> 0.0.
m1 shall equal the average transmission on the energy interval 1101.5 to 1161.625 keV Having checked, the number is 46.6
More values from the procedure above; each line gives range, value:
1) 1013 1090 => 44.5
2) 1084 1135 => 45.8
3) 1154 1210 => 52.6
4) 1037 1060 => 49.3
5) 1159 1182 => 53.5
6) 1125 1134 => 55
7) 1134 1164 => 47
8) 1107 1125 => 48.1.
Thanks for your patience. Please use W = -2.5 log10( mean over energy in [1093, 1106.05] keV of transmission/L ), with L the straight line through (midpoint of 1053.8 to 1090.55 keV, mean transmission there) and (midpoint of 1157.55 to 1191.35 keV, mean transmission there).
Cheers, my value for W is 0.47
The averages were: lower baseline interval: 50.9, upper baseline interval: 53.1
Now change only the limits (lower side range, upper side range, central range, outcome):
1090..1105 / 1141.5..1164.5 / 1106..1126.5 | -0.18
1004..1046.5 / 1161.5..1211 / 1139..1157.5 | 0.08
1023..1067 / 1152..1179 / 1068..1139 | 0.06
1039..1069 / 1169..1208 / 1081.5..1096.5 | 0.02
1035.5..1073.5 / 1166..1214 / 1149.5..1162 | -0.05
